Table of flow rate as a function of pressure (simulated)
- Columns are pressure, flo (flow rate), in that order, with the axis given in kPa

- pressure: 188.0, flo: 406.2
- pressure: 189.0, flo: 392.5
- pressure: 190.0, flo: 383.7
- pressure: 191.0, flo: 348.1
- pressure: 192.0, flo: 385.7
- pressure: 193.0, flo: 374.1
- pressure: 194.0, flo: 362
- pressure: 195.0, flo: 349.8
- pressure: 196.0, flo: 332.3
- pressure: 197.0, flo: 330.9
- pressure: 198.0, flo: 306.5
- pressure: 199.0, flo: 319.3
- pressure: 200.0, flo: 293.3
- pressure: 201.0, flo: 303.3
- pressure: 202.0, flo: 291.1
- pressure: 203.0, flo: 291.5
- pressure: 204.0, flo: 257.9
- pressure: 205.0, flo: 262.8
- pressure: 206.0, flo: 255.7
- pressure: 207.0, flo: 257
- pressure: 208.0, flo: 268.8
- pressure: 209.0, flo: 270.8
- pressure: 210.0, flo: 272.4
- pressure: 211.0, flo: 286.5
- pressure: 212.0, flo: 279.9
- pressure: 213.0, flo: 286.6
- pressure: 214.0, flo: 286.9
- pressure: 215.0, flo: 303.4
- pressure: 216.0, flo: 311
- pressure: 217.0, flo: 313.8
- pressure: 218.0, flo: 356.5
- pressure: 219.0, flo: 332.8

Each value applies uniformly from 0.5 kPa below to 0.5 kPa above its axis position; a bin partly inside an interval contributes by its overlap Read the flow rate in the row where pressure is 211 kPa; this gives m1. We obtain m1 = 286.5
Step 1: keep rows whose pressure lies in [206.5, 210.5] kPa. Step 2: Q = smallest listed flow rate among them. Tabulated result 257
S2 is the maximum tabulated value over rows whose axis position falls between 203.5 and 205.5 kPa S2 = 262.8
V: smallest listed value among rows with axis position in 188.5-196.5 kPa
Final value 332.3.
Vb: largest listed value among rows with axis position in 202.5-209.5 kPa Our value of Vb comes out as 291.5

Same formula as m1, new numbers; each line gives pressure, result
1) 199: 319.3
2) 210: 272.4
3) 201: 303.3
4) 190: 383.7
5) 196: 332.3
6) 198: 306.5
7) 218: 356.5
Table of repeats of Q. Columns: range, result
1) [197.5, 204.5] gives 257.9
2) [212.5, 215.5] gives 286.6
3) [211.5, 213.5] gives 279.9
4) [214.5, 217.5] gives 303.4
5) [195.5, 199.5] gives 306.5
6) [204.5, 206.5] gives 255.7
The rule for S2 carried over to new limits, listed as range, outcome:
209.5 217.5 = 313.8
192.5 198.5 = 374.1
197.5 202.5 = 319.3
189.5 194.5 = 385.7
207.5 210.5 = 272.4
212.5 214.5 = 286.9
